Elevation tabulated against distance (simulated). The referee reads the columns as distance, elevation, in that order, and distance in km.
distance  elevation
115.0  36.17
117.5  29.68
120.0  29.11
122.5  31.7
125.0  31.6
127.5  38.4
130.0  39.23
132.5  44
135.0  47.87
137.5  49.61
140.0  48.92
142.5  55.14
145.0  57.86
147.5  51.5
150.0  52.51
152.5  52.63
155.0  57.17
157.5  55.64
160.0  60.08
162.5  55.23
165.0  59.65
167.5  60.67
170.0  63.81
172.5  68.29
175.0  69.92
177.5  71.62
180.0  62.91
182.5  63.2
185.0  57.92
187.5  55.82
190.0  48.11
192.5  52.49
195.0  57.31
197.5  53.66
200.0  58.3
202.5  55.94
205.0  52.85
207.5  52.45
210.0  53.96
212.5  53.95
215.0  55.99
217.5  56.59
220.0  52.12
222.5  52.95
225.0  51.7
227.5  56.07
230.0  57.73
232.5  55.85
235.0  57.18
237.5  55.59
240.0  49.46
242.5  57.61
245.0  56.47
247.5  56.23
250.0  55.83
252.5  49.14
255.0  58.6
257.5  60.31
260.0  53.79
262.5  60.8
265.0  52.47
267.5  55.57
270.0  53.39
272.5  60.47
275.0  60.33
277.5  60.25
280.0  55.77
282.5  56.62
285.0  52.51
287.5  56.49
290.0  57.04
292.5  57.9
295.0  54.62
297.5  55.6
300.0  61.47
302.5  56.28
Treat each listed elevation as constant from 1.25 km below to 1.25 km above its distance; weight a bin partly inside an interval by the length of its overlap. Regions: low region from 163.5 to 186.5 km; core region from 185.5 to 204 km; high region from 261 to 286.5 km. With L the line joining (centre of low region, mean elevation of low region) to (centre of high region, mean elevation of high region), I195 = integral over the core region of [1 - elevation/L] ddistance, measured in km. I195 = 2.3 km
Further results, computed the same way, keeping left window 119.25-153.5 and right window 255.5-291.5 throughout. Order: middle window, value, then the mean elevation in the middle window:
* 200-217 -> -1.08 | 54.6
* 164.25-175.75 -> -3.92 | 64.4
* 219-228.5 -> -0.09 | 53.2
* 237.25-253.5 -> 0.04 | 54.3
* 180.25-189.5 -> -1.73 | 58.5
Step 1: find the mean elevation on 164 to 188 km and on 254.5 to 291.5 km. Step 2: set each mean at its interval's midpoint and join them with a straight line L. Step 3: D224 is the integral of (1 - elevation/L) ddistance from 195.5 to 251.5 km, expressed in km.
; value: 5.0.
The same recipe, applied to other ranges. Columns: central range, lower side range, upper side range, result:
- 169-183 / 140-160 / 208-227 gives -3.22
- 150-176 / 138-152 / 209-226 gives -3.24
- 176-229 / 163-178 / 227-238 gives 3.96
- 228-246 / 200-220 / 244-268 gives -0.10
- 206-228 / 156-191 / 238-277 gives 1.72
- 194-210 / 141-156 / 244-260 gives 0.05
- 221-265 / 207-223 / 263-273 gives -0.52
